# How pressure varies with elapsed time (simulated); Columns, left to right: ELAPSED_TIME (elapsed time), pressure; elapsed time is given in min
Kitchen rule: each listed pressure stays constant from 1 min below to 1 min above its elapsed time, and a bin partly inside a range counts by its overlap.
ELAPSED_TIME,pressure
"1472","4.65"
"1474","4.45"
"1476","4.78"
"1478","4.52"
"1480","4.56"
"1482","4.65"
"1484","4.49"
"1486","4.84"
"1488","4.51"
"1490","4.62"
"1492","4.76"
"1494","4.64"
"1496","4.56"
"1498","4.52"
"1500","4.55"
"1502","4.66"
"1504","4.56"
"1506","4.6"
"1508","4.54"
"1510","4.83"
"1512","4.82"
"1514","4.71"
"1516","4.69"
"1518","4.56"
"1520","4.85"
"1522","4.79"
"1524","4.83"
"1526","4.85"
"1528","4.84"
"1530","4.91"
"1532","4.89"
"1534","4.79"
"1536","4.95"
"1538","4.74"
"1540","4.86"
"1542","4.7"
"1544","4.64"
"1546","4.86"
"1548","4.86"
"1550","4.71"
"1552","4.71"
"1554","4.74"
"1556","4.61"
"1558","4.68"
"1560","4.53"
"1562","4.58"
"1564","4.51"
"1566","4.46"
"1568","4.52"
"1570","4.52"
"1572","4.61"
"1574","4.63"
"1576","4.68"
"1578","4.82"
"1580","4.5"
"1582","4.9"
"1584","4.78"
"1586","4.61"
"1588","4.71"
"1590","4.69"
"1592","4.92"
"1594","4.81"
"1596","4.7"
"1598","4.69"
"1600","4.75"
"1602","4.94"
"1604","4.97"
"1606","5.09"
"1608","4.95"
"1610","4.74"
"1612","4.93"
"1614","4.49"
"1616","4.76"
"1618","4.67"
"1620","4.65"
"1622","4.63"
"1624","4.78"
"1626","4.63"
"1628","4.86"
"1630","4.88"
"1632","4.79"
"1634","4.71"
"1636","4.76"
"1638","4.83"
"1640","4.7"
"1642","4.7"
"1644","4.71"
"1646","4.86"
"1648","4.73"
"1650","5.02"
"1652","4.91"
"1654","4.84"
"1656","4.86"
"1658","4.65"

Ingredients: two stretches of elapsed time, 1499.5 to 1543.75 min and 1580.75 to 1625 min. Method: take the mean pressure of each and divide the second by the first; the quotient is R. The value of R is 1.0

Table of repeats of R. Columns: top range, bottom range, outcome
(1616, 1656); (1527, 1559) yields 1.00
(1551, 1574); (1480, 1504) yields 0.99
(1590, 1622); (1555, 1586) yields 1.04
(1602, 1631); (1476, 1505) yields 1.04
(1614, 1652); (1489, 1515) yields 1.02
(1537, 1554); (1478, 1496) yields 1.03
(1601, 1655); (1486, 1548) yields 1.02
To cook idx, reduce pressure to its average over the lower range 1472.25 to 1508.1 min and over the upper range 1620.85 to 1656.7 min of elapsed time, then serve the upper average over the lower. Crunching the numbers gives 1.04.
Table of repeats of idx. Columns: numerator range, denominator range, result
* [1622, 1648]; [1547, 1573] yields 1.03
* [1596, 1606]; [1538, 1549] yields 1.01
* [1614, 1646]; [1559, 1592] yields 1.02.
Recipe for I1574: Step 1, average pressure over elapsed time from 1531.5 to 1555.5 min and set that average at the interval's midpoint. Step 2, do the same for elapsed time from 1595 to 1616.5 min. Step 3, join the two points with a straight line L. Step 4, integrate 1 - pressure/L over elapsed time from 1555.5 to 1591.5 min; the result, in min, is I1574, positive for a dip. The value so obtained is 1.2 min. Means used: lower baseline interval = 4.78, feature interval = 4.63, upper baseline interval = 4.82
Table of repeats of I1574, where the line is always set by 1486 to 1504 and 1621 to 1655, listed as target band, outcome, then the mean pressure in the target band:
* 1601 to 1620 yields -0.31 min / 4.83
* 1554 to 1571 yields 0.48 min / 4.56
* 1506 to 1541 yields -1.04 min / 4.79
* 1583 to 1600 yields -0.04 min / 4.74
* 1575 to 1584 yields -0.03 min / 4.73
